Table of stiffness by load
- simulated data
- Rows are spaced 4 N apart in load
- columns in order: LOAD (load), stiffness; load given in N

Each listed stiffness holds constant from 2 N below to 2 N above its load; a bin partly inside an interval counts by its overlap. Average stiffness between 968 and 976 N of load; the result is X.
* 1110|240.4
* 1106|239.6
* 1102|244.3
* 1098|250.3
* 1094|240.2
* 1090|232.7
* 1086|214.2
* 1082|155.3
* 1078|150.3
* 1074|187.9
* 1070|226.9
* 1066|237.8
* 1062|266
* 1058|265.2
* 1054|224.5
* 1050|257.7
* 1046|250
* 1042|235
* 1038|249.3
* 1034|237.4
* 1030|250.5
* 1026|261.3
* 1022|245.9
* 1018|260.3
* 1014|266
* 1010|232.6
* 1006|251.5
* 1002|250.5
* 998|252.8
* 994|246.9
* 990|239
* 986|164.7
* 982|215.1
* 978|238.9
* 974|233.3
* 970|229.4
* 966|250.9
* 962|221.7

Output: 231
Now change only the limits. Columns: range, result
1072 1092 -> 188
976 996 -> 221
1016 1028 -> 256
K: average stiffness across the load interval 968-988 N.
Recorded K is 216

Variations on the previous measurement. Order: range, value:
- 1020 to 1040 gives 249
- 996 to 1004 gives 252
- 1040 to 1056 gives 242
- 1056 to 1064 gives 266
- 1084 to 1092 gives 223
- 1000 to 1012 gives 245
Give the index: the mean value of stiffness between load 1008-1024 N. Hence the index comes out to 251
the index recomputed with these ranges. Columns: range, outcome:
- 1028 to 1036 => 244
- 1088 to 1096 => 236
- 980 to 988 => 190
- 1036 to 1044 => 242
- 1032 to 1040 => 243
